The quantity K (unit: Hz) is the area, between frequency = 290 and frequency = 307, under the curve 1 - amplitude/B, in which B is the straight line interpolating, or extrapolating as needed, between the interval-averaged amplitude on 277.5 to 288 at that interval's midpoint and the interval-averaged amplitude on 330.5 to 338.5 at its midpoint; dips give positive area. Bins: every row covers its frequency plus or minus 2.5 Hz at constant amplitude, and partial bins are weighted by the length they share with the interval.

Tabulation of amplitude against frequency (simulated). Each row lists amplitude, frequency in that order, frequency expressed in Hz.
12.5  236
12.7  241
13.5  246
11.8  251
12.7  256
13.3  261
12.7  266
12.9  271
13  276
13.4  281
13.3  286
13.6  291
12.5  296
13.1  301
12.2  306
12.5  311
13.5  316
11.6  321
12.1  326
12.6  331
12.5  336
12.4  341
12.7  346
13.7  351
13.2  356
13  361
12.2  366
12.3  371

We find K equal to 0.3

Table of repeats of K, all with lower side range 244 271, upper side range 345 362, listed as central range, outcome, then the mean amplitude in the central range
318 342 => 1.55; 12.3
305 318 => 0.26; 12.8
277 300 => -0.45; 13.2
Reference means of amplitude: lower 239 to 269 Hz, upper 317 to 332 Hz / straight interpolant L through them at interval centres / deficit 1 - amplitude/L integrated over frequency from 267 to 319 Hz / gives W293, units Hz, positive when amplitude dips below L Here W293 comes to -2.2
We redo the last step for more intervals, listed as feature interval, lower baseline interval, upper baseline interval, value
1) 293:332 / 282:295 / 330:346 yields 1.3 Hz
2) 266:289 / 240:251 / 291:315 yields -0.6 Hz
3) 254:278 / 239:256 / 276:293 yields 0.2 Hz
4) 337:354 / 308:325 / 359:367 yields -0.4 Hz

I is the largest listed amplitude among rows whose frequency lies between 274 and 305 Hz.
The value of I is 13.6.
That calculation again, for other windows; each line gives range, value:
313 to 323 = 13.5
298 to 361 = 13.7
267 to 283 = 13.4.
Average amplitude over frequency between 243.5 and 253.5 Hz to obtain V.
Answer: 12.7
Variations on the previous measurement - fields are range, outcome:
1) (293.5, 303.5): 12.8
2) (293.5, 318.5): 12.8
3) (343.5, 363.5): 13.2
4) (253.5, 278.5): 12.9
